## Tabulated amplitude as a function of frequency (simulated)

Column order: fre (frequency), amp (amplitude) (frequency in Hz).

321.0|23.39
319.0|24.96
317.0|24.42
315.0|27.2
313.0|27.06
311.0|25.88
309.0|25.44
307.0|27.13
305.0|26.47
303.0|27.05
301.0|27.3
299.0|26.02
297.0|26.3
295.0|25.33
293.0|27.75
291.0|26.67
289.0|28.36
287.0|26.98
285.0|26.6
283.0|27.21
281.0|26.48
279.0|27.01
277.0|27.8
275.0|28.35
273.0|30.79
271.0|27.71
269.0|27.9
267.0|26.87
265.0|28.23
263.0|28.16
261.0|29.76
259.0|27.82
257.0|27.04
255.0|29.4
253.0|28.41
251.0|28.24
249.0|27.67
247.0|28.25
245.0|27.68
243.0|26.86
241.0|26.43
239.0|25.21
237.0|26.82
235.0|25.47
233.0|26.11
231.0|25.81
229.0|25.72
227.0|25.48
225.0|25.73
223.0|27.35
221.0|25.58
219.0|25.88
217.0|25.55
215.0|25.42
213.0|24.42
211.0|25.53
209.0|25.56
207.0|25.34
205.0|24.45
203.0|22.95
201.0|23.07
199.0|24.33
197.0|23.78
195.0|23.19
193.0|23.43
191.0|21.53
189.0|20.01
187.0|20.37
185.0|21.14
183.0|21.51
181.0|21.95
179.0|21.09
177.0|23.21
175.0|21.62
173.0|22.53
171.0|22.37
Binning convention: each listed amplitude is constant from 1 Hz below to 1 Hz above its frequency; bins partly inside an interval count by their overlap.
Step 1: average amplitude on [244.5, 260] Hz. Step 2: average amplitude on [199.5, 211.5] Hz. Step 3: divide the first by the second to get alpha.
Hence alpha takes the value 1.1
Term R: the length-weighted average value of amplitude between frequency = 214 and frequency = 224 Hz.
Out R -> 26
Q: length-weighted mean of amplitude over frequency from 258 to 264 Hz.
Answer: 28.6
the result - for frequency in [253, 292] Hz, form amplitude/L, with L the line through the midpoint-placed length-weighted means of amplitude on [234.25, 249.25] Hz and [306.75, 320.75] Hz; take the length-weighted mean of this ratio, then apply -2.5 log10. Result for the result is -0.060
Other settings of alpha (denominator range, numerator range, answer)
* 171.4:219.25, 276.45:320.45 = 1.15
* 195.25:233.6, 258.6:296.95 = 1.10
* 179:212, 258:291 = 1.21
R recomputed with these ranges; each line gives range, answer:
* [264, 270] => 27.7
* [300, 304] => 27.2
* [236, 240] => 26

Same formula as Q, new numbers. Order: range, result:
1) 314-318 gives 25.8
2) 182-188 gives 21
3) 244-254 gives 28.1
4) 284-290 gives 27.3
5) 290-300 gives 26.4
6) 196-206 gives 23.7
